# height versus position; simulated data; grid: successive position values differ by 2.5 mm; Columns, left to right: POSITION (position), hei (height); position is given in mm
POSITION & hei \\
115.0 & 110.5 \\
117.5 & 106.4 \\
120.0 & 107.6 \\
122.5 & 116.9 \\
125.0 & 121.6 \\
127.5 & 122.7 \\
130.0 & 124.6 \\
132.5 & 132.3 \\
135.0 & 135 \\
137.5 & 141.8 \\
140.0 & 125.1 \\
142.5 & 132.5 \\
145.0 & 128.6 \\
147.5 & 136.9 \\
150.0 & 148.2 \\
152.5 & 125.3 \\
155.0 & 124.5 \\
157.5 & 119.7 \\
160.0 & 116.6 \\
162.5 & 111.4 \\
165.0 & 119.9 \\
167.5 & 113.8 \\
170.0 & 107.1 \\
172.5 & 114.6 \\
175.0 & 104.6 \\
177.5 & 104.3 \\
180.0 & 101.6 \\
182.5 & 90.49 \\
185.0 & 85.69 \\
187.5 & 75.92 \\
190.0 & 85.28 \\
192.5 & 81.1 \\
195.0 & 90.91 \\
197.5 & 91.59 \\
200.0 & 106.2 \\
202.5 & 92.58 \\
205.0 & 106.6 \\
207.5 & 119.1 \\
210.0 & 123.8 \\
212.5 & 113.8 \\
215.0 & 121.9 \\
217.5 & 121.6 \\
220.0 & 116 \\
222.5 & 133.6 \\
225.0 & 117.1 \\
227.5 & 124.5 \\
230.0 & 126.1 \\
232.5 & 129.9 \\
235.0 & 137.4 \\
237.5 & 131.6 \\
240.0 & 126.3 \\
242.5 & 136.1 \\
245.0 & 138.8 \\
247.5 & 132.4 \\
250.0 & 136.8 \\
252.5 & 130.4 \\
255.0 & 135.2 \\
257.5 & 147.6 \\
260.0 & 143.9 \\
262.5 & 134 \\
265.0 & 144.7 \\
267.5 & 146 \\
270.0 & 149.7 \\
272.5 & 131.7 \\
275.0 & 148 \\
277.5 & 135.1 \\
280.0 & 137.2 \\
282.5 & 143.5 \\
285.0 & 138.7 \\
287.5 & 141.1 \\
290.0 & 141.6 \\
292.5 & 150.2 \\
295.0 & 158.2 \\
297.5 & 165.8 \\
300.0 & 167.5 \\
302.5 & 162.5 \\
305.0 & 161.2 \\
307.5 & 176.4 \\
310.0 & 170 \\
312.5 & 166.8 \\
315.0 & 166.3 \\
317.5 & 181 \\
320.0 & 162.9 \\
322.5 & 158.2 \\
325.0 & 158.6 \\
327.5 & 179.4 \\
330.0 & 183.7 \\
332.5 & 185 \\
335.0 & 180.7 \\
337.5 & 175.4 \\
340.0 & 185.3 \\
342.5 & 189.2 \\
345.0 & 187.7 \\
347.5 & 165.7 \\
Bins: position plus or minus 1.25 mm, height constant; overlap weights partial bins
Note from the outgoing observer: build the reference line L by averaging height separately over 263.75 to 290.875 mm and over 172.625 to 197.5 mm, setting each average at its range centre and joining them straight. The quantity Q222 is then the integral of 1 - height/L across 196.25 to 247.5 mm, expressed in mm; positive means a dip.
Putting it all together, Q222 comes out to -4.1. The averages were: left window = 92.2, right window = 142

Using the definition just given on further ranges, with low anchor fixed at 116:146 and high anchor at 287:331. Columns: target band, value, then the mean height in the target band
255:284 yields 2.57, 142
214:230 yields 2.44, 123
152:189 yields 7.17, 107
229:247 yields 1.94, 132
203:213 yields 1.94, 114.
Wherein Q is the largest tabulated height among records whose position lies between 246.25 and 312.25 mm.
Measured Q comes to 176.4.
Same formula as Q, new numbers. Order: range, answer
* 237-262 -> 147.6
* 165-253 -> 138.8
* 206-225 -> 133.6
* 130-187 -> 148.2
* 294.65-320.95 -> 181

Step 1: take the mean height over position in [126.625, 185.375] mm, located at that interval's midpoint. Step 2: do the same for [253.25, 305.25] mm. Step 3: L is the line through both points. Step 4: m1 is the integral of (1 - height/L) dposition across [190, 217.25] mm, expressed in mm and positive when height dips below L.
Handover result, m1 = 5.4 mm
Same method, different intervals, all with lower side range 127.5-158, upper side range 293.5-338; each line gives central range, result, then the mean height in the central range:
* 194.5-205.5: 3.6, 97.4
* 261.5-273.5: 1.3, 142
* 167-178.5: 2.4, 109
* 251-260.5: 1.1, 139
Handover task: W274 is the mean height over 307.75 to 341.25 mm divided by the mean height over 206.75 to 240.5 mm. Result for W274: 1.4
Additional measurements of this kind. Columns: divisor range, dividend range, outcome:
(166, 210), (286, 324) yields 1.63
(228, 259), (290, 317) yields 1.22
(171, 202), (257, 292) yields 1.50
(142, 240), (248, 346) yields 1.39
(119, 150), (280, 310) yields 1.21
